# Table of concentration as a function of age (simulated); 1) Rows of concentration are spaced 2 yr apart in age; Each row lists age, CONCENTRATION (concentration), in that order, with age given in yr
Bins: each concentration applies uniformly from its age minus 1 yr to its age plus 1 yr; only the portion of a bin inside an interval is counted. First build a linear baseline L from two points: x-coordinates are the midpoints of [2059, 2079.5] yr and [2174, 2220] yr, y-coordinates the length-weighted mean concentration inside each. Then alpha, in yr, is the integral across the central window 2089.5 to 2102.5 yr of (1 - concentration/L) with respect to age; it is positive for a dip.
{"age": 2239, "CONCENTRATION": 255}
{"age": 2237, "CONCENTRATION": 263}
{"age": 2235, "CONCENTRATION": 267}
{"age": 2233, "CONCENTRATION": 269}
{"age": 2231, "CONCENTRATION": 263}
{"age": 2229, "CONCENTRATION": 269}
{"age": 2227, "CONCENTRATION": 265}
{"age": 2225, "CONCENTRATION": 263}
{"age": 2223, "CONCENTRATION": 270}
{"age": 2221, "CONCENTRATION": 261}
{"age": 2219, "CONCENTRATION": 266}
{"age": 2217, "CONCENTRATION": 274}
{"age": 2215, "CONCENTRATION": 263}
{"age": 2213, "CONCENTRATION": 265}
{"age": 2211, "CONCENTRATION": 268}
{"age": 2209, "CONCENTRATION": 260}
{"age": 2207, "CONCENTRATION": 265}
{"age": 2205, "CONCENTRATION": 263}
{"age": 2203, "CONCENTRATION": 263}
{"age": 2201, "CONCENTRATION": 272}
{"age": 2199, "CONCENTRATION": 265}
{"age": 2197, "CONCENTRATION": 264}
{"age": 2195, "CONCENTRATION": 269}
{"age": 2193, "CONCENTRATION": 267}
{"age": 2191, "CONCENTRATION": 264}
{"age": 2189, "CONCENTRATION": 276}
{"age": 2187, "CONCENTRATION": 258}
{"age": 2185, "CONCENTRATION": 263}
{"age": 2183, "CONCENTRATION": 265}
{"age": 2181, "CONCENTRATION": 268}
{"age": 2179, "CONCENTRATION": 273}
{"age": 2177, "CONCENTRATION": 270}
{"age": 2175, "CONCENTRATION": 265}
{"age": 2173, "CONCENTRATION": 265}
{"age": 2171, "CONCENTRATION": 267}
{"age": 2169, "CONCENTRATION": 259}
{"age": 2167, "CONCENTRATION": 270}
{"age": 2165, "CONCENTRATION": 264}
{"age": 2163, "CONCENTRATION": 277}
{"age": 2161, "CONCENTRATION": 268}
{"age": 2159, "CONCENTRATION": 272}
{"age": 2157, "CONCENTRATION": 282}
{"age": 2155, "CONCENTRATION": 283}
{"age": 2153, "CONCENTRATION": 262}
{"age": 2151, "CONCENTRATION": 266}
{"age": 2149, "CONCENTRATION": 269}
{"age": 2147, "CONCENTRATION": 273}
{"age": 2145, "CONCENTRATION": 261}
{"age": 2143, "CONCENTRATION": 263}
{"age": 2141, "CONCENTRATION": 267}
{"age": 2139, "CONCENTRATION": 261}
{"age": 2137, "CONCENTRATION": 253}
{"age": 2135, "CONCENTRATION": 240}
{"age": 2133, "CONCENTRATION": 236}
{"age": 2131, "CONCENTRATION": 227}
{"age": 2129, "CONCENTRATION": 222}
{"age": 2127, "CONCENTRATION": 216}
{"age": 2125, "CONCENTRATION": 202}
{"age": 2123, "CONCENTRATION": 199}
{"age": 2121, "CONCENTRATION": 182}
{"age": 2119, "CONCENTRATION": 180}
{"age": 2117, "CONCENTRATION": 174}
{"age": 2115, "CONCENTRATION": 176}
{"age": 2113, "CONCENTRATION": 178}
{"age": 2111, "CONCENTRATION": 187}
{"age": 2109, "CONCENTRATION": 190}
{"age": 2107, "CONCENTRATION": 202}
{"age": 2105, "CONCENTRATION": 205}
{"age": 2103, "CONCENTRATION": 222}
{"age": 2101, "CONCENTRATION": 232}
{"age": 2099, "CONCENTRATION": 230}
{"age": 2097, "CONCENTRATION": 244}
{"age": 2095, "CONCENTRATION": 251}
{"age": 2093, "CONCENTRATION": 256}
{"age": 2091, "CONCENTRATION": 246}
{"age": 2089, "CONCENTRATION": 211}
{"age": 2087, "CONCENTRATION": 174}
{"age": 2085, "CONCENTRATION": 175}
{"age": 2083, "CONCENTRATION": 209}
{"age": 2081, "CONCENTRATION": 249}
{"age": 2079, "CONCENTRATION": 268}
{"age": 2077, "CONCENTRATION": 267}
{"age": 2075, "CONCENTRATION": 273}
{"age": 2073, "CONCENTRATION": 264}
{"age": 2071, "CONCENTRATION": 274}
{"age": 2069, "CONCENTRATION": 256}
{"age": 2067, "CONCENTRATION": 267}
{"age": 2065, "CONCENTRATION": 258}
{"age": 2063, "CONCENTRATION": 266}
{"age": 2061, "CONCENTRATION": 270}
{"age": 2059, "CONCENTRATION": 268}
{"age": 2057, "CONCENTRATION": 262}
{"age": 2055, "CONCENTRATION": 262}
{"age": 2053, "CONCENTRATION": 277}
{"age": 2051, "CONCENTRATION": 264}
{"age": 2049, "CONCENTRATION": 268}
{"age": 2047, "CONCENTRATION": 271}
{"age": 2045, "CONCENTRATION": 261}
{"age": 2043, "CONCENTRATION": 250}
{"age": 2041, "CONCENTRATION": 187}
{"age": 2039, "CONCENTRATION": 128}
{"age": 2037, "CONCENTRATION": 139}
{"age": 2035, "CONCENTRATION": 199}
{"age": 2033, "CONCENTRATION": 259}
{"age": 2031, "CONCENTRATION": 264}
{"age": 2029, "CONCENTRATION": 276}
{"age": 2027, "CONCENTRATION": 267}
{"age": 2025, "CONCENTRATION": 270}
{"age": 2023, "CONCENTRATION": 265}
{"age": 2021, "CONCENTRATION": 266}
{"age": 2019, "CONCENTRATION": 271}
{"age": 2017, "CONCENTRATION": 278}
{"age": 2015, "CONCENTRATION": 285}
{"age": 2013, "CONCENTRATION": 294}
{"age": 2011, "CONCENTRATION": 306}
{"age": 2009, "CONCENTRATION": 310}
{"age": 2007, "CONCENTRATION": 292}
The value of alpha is 1.2 yr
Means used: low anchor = 266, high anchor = 266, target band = 241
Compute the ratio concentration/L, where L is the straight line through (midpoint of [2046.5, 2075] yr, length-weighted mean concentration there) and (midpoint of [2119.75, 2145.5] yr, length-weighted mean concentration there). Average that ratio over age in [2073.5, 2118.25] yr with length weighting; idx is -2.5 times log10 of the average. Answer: 0.14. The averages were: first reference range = 266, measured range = 219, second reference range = 232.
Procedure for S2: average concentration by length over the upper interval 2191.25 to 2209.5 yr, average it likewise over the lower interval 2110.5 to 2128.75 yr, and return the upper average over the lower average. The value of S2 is 1.40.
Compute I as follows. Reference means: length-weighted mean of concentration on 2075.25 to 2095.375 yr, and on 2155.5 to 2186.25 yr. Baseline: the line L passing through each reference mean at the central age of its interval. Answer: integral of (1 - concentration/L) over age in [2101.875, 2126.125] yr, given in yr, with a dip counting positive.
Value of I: 5.2 yr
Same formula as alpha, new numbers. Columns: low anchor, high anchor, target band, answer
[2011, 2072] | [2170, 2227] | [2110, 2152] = 5.80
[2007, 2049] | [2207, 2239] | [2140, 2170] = -0.89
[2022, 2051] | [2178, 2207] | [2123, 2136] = 1.67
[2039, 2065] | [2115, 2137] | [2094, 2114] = 0.73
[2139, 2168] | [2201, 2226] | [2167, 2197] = 0.13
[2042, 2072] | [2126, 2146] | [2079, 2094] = 2.15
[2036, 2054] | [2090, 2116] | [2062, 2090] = -2.75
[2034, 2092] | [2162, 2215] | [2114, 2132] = 3.93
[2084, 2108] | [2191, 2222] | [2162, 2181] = -1.24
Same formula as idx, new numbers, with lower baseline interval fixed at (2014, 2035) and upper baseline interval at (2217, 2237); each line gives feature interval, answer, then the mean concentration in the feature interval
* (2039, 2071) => 0.05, 256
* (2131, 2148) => 0.05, 255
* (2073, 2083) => 0.03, 259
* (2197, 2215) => 0.01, 265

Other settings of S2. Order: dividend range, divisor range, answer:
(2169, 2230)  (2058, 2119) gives 1.15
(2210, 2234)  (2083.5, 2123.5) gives 1.29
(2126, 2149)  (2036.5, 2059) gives 1.05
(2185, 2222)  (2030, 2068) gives 1.09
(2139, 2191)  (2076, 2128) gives 1.26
